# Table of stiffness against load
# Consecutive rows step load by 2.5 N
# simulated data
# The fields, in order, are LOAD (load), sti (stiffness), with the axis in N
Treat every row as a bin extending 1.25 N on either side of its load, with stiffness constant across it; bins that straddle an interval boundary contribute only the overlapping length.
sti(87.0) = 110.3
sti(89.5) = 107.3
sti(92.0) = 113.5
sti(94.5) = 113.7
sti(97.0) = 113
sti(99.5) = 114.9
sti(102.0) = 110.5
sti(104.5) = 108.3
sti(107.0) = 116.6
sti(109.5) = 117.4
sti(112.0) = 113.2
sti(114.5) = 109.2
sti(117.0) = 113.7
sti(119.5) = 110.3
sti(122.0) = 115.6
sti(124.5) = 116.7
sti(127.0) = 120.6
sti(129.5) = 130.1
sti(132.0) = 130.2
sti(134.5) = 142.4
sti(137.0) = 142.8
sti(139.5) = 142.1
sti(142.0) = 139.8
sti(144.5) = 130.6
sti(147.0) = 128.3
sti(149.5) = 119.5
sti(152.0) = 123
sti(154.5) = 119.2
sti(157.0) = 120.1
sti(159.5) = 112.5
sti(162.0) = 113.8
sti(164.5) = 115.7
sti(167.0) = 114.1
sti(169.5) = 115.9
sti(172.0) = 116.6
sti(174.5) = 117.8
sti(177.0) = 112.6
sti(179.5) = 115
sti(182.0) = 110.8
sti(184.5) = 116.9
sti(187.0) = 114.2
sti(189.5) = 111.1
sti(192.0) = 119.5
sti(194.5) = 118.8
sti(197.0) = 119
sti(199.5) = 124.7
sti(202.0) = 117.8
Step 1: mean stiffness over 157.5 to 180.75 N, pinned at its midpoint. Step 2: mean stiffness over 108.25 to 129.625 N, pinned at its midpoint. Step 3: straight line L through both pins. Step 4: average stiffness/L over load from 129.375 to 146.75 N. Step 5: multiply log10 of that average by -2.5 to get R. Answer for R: -0.18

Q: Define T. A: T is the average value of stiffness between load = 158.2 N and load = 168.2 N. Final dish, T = 114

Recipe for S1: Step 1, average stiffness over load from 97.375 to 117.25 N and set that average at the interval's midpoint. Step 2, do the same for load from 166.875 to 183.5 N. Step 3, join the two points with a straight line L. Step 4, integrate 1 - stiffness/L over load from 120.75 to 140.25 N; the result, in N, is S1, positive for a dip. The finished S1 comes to -2.78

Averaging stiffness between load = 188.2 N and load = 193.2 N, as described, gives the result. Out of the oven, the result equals 115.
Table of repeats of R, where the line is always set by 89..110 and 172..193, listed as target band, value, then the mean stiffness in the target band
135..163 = -0.12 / 127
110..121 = 0.01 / 112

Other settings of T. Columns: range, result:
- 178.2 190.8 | 114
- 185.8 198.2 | 117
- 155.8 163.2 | 115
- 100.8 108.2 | 112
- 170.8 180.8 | 115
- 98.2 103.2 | 113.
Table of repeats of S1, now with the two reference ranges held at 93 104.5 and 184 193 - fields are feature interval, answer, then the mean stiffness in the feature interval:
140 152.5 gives -1.7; 129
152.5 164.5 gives -0.3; 117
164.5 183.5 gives 0.0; 115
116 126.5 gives -0.1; 115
